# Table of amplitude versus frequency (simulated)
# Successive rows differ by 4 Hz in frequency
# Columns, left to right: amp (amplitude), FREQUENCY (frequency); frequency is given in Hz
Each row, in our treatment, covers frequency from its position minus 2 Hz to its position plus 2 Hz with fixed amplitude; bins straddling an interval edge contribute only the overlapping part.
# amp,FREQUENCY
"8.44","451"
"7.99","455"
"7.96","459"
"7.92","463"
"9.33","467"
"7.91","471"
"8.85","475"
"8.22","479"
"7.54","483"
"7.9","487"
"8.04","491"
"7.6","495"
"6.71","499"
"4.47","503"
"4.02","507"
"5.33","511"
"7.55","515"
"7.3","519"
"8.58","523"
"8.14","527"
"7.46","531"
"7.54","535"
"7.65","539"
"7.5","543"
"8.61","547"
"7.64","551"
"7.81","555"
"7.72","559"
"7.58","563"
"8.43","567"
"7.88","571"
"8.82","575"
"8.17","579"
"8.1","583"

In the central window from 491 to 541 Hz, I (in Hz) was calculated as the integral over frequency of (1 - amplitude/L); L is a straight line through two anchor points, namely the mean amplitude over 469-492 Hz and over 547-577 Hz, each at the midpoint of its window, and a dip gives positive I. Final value 7.1 Hz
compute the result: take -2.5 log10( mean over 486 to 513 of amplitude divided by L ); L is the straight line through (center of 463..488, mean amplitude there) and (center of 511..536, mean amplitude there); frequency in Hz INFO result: 0.264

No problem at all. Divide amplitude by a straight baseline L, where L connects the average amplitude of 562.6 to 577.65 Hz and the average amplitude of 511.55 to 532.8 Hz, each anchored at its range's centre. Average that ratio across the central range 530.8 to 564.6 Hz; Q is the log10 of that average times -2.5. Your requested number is 0.03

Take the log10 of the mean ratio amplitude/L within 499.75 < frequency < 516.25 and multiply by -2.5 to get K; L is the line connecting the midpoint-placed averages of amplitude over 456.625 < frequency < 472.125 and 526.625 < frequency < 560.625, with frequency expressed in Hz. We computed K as 0.44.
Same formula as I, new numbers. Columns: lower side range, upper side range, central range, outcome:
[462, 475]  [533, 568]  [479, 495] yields 0.95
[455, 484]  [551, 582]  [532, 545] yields 0.87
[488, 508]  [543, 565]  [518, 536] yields -1.83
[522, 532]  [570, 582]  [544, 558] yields 0.38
